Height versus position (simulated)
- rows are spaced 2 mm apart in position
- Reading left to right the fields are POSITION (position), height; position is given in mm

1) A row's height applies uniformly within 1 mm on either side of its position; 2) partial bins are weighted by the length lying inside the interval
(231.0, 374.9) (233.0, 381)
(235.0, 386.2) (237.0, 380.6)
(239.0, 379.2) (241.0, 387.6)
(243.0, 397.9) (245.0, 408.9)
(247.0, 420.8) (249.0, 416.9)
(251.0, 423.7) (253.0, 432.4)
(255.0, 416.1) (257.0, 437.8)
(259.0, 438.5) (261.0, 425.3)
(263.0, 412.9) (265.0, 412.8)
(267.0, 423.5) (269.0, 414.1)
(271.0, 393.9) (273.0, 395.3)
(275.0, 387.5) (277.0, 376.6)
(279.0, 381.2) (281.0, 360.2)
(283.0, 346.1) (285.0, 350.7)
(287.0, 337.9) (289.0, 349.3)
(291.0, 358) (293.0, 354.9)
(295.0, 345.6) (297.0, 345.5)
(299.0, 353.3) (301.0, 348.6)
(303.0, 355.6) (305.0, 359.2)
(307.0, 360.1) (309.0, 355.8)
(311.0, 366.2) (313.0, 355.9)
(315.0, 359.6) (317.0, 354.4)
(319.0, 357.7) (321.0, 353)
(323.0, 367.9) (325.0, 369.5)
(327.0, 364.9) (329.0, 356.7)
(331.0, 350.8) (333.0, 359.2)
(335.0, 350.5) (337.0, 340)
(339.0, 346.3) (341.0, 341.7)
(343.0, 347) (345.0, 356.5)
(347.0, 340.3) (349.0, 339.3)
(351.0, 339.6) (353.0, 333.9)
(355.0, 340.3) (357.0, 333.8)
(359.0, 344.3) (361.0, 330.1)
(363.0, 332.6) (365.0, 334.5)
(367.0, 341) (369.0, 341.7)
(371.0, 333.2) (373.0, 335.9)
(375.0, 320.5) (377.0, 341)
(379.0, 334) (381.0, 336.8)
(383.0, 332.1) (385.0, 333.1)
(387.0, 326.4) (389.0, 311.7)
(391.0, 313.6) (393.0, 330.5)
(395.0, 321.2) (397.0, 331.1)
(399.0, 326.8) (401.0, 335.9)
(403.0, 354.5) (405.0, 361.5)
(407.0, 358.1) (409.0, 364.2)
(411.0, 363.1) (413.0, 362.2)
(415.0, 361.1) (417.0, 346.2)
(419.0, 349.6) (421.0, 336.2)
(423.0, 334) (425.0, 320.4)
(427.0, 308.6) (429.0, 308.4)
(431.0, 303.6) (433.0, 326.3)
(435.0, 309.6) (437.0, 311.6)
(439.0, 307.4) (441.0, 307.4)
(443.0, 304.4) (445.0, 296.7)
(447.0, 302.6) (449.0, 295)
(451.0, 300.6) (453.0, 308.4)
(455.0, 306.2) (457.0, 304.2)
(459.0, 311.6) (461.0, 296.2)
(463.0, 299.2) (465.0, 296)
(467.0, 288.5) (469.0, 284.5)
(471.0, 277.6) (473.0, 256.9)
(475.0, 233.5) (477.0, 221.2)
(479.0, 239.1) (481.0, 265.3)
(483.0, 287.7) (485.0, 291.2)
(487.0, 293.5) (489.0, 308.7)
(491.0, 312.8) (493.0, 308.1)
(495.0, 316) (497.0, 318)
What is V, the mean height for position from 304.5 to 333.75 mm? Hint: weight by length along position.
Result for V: 359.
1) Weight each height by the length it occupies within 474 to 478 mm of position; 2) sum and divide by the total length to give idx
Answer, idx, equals 227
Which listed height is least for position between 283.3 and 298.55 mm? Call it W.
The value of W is 337.9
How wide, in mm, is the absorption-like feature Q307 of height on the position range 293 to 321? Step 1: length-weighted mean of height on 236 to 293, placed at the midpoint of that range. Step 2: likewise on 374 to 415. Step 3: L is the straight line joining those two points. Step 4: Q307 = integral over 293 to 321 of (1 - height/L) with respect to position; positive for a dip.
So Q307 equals 1.6 mm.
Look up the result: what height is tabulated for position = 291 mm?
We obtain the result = 358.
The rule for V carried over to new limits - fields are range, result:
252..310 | 380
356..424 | 339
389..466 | 323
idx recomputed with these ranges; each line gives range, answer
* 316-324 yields 358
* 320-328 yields 364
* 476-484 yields 253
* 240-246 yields 398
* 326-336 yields 356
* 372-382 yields 334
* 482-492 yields 299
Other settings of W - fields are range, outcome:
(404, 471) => 277.6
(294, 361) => 330.1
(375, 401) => 311.7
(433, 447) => 296.7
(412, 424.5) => 334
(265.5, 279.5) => 376.6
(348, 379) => 320.5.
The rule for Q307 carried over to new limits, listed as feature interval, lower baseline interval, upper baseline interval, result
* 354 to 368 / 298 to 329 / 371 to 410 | 0.31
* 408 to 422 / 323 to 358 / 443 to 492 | -1.90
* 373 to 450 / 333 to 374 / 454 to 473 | -3.10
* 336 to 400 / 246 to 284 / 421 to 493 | 2.21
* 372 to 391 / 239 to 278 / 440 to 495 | 0.56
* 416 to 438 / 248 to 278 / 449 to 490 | -0.88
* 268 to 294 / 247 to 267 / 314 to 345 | 2.04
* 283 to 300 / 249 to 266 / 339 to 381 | 2.00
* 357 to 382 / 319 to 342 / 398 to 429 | 1.03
